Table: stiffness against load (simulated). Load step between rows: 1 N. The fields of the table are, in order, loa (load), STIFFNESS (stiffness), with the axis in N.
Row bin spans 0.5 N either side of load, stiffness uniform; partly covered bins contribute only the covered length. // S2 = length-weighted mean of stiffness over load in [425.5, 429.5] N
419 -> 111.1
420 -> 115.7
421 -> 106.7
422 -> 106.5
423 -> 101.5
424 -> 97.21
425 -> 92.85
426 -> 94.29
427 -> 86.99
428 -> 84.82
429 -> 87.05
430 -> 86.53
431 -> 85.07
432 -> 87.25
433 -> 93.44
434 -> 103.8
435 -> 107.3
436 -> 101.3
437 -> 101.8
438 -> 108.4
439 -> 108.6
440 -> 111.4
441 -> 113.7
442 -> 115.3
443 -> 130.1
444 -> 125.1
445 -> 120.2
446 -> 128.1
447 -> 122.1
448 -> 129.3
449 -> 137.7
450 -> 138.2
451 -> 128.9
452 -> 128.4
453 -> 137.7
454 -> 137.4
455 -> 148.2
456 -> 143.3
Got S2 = 88.3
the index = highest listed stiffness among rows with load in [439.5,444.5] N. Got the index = 130.1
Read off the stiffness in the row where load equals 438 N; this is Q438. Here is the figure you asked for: 108.4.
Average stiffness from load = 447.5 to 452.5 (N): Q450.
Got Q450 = 132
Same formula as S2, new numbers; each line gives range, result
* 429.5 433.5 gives 88.1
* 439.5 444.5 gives 119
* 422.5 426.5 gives 96.5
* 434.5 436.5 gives 104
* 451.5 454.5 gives 134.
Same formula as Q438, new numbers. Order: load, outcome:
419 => 111.1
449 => 137.7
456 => 143.3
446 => 128.1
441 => 113.7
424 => 97.21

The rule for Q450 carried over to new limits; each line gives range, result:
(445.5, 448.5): 126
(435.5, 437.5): 102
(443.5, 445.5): 123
